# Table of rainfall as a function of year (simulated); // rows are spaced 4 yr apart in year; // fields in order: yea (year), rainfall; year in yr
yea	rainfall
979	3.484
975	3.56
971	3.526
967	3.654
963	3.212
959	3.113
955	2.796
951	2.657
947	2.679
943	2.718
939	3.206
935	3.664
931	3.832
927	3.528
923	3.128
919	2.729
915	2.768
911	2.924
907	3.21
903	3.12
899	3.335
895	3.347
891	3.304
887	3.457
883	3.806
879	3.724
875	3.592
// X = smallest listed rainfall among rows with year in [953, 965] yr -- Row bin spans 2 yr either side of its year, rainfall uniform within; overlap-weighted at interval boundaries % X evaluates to 2.796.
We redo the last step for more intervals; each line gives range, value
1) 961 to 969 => 3.212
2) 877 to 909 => 3.12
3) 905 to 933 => 2.729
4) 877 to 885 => 3.724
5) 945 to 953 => 2.657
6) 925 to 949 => 2.679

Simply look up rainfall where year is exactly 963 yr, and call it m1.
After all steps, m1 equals 3.212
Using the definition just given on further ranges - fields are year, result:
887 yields 3.457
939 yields 3.206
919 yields 2.729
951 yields 2.657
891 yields 3.304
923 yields 3.128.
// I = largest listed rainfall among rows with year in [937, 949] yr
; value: 3.206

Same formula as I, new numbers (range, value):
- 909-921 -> 2.924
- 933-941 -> 3.664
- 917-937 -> 3.832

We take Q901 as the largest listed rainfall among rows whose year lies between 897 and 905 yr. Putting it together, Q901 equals 3.335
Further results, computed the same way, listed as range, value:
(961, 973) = 3.654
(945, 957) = 2.796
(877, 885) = 3.806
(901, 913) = 3.21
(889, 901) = 3.347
